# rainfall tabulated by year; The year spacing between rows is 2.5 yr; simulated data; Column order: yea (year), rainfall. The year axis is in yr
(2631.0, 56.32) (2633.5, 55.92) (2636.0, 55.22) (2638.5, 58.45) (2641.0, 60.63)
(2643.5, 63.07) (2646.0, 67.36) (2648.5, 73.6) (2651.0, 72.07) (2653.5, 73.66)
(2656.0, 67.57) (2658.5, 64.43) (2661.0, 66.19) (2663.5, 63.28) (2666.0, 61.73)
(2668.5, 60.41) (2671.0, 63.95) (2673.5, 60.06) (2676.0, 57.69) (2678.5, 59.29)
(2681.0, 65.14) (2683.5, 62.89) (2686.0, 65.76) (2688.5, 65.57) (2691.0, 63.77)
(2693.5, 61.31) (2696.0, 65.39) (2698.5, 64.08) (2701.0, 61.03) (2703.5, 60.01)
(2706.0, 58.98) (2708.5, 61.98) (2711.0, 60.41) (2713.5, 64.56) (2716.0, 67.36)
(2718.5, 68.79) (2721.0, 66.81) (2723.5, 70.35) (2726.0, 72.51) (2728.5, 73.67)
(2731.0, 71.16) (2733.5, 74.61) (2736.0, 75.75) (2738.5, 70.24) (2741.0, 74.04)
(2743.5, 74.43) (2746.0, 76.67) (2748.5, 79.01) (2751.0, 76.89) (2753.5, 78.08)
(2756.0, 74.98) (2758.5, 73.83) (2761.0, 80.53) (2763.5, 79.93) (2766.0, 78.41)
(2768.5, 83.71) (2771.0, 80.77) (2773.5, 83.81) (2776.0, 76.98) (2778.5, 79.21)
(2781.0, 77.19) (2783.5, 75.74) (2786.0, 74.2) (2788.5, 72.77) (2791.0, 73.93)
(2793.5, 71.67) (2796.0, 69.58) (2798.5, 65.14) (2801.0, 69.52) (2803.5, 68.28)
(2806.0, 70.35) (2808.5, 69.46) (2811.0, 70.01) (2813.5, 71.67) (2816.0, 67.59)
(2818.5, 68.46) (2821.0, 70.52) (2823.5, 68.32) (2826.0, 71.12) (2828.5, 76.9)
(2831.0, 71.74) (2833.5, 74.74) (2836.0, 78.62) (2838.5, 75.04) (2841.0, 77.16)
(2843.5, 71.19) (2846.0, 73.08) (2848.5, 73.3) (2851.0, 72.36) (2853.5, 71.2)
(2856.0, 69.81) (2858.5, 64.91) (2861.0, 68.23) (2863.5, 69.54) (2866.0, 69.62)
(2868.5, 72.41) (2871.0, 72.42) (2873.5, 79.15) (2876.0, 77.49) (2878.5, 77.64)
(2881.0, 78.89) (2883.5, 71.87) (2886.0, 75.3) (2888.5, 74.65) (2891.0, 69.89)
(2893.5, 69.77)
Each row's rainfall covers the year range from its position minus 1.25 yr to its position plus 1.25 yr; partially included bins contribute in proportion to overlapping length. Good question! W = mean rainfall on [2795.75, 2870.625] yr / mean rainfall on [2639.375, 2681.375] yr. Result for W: 1.10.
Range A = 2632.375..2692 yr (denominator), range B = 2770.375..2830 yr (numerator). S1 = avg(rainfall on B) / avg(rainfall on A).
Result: 1.14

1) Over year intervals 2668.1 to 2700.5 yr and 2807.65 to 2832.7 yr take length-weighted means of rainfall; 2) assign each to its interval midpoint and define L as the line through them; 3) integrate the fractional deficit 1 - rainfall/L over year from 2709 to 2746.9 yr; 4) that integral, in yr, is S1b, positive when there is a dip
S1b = -3.0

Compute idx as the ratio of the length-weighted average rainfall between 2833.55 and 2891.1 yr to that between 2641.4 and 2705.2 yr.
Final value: 1.1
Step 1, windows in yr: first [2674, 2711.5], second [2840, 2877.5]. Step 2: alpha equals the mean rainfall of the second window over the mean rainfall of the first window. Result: 1.16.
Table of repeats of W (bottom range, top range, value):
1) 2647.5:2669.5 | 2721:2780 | 1.14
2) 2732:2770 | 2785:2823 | 0.91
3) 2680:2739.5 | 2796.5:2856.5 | 1.08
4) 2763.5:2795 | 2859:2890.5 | 0.95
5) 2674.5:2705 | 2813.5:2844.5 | 1.16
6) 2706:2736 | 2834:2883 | 1.07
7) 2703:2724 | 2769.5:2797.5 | 1.18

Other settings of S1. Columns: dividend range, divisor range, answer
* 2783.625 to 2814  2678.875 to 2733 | 1.08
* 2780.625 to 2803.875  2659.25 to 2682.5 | 1.16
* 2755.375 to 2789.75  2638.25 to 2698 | 1.21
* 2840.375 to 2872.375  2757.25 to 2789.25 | 0.91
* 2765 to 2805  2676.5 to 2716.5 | 1.19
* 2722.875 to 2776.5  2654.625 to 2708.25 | 1.22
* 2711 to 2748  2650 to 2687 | 1.11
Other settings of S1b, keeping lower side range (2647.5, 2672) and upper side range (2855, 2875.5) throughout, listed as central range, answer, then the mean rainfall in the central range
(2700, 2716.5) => 1.4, 61.8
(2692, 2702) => 0.7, 63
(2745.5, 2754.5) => -1.2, 77.7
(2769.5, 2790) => -2.5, 77.6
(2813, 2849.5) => -1.2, 72.6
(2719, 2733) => -0.6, 71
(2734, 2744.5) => -0.8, 73.7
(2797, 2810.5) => 0.2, 68.7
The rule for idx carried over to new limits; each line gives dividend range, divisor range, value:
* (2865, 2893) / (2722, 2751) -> 1.01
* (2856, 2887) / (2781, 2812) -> 1.03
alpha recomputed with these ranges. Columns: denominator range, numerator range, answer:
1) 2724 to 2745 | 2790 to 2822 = 0.95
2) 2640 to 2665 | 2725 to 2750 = 1.11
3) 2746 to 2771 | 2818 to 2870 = 0.92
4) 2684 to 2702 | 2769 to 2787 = 1.23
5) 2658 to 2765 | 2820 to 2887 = 1.08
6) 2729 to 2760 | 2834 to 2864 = 0.96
